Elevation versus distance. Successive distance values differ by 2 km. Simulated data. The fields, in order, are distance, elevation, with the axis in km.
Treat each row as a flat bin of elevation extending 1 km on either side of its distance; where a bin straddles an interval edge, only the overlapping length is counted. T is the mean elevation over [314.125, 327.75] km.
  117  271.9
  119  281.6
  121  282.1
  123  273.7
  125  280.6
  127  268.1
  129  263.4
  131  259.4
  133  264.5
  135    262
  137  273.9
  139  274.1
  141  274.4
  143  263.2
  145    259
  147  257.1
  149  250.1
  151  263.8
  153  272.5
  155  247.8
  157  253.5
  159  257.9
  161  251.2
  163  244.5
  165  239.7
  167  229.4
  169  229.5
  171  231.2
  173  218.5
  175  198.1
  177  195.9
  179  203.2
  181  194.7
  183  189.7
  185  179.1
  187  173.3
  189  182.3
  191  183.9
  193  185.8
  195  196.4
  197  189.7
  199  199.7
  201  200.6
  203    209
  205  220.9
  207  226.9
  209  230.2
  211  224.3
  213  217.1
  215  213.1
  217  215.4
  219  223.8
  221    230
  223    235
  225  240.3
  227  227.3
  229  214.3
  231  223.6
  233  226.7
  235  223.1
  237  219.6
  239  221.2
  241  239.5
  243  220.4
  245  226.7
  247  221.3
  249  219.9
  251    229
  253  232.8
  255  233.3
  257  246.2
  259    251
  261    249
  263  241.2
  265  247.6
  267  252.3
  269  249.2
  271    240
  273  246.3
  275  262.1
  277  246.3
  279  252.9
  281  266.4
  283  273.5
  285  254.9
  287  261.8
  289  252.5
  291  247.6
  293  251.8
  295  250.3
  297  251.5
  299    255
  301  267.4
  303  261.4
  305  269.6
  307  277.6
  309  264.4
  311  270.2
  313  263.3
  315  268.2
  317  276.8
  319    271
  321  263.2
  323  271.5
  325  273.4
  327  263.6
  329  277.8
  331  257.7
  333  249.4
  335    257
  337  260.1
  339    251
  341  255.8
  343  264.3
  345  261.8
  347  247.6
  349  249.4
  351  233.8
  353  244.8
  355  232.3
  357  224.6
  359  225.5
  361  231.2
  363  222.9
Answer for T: 270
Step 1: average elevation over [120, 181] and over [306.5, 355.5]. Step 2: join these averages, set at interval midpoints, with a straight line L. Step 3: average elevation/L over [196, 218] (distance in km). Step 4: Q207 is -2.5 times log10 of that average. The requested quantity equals 0.19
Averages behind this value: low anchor 250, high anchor 260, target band 213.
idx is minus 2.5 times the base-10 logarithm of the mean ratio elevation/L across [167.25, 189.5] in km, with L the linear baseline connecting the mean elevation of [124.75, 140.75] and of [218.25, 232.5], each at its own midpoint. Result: 0.23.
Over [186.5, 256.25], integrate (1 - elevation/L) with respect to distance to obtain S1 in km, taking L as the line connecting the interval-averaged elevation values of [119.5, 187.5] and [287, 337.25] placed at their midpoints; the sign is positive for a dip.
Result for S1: 9.8 km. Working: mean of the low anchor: 244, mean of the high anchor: 263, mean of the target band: 217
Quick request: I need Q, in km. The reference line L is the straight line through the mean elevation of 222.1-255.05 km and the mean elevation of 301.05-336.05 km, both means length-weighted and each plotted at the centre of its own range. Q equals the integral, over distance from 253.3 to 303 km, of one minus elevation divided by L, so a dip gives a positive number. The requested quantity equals -1.13 km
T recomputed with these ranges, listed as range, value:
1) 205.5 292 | 237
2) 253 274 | 245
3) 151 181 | 233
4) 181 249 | 213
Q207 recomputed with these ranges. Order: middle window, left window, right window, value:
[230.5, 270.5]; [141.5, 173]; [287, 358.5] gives 0.091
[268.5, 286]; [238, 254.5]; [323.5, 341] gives -0.069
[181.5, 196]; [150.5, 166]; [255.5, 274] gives 0.335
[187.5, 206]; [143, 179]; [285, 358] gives 0.242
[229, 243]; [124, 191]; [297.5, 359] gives 0.108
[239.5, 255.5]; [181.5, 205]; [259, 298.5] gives 0.012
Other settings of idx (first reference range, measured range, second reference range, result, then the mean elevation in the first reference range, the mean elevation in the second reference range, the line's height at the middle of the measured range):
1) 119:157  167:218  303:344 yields 0.28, 266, 265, 266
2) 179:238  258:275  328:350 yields -0.08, 210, 257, 231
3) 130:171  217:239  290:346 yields 0.15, 256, 263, 259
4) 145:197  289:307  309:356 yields -0.03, 221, 259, 251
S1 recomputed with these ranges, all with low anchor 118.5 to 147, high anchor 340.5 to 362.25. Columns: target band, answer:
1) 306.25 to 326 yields -1.9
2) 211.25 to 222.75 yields 1.7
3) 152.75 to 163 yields 0.5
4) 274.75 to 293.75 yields -0.5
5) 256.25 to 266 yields 0.2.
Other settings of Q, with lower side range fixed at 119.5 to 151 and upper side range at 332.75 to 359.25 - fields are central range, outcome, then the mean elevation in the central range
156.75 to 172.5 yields 1.41 km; 241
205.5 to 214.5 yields 1.26 km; 224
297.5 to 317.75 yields -1.28 km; 267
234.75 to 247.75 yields 1.65 km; 225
